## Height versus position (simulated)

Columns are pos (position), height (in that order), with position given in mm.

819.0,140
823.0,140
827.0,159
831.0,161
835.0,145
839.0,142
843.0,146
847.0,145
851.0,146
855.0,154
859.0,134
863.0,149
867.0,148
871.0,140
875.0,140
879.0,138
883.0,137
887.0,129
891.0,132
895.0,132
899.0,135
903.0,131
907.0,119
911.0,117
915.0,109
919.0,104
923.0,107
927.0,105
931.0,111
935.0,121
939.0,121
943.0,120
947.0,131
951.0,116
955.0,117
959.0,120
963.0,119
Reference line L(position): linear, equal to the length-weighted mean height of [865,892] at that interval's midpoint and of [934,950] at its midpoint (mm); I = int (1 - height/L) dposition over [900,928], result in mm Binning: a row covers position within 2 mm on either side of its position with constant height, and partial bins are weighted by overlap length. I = 3.3 mm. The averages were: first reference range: 138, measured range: 114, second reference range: 123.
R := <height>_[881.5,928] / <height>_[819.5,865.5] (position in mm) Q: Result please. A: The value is 0.83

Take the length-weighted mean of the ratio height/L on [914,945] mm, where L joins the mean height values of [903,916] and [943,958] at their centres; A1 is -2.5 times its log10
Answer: 0.07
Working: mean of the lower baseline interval 118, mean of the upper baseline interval 121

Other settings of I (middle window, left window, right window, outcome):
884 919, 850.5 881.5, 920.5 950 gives 1.37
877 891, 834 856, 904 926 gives -0.81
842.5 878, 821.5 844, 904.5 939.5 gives -1.70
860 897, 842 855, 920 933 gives -1.82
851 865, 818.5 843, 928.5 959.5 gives -0.44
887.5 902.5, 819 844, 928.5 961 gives -0.04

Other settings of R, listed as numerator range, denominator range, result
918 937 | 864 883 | 0.78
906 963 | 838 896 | 0.82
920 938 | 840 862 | 0.77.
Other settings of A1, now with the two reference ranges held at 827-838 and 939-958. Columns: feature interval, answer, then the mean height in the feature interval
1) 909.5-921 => 0.19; 110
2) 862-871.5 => -0.02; 146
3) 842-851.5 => 0.03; 146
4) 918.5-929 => 0.21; 106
